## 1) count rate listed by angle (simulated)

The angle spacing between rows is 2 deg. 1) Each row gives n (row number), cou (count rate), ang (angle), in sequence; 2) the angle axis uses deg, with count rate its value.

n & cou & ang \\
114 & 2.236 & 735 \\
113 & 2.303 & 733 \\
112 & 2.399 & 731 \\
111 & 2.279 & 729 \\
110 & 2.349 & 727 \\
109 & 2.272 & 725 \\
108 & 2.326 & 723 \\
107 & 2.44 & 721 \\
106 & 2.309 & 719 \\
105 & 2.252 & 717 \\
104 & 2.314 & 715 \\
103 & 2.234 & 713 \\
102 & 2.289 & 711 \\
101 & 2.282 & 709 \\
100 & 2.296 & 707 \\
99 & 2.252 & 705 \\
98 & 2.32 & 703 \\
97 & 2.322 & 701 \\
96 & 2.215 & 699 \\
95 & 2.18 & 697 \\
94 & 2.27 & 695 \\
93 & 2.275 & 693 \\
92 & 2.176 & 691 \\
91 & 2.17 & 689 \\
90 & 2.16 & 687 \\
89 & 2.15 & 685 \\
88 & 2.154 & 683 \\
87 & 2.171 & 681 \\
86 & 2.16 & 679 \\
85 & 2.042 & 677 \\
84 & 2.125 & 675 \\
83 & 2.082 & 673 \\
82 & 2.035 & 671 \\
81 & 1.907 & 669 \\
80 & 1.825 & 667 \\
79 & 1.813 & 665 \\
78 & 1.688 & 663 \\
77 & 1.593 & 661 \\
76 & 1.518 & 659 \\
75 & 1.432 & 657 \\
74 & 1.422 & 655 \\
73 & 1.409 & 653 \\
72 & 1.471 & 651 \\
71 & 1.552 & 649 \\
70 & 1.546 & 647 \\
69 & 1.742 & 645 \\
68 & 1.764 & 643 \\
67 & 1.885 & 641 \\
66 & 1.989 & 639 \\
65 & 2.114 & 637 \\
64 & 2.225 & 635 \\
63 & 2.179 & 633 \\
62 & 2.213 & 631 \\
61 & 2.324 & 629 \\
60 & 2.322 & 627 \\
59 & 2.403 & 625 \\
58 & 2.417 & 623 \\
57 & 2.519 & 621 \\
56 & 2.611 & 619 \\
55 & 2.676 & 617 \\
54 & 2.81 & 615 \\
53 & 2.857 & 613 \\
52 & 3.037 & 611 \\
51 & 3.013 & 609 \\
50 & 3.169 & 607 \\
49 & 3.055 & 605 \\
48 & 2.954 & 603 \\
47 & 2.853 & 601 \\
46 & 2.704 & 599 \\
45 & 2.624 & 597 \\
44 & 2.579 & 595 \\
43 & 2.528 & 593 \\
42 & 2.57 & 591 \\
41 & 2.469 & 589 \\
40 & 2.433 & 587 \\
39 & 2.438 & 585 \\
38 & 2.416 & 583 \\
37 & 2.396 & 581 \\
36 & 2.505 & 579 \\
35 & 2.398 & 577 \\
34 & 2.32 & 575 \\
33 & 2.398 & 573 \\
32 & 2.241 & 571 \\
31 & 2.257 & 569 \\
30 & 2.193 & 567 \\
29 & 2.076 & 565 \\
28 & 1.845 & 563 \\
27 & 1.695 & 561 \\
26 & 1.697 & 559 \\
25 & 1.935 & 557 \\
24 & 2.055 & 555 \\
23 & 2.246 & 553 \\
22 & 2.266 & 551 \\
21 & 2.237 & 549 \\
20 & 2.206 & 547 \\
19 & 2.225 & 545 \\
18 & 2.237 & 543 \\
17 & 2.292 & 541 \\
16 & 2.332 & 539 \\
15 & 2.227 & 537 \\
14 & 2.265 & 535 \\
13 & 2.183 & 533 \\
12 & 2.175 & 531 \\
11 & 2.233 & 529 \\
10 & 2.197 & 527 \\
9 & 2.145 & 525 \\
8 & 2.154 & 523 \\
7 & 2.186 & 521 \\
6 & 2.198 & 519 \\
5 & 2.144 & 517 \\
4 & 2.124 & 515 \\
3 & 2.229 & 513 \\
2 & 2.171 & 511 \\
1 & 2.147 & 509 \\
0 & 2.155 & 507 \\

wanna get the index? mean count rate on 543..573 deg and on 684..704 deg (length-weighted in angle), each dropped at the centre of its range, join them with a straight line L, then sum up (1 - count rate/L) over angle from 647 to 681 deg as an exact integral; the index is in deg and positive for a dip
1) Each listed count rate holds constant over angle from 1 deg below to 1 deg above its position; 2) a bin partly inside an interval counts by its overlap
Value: 6.76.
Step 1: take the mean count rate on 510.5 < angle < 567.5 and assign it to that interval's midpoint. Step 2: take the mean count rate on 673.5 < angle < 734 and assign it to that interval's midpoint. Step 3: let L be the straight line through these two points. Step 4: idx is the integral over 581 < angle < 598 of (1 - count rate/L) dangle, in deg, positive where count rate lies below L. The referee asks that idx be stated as -2.5 deg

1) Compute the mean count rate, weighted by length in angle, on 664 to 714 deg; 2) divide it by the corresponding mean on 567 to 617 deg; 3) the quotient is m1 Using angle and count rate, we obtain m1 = 0.8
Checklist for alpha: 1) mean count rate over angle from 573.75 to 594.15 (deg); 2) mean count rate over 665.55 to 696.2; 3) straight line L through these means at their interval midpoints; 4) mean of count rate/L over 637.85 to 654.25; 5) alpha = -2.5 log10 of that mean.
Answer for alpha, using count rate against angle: 0.32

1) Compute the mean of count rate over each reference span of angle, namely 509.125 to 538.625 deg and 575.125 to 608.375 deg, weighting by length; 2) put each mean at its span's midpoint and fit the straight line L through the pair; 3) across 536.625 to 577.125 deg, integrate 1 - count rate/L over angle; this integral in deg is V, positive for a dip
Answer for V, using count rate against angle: 4.1 deg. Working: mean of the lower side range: 2.19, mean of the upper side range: 2.63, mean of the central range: 2.15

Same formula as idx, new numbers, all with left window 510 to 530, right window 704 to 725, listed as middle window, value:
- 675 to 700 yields 1.2 deg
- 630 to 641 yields 0.6 deg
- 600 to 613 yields -4.5 deg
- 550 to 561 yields 1.0 deg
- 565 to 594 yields -2.2 deg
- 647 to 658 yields 3.9 deg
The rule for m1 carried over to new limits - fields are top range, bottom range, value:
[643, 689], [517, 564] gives 0.85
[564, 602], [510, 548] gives 1.11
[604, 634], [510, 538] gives 1.21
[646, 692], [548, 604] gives 0.79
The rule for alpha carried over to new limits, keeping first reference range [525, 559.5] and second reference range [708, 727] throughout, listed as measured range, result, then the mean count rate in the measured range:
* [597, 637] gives -0.18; 2.64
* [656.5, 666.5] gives 0.36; 1.63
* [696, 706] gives 0.02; 2.26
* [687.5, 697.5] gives 0.04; 2.21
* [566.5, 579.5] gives -0.06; 2.33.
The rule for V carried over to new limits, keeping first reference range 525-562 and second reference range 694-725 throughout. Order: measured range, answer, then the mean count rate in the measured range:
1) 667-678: 1.2 deg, 2.02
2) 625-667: 7.7 deg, 1.82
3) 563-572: 0.1 deg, 2.15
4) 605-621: -4.8 deg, 2.87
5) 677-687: 0.5 deg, 2.15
